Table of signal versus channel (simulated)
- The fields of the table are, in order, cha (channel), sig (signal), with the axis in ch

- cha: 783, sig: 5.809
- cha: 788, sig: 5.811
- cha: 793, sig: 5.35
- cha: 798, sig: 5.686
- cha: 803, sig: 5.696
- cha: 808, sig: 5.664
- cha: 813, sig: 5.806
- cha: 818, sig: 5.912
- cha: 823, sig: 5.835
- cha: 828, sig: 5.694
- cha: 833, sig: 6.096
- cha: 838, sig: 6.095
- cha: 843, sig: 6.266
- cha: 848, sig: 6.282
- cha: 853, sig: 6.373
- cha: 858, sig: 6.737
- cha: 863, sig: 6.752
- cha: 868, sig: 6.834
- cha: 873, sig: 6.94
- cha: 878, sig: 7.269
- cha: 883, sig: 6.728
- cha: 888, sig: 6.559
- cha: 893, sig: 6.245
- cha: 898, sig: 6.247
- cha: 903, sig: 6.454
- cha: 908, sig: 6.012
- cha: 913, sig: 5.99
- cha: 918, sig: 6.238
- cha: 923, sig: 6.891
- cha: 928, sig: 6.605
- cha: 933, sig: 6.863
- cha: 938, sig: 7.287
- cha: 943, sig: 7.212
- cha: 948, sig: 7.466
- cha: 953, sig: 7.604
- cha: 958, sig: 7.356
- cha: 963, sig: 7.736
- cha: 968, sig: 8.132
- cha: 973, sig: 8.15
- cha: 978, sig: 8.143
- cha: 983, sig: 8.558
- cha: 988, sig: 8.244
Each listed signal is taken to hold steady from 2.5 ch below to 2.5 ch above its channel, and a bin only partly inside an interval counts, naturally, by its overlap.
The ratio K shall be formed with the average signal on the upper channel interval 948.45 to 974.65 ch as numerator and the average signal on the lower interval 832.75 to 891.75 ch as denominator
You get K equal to 1.2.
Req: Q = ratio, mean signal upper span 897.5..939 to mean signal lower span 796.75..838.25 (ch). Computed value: 1.1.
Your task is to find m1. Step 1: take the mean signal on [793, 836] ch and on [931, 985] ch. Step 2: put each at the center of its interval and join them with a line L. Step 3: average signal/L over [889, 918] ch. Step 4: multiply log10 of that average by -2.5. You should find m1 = 0.12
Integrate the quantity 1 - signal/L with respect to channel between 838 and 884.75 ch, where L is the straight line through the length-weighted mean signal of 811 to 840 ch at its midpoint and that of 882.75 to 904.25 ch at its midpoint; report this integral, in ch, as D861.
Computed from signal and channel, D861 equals -3.61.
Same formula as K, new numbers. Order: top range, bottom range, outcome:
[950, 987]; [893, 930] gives 1.26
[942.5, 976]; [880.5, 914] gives 1.22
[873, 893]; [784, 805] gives 1.20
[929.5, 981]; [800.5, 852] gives 1.28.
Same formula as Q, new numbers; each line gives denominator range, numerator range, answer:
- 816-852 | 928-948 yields 1.18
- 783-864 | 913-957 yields 1.17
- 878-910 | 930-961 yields 1.13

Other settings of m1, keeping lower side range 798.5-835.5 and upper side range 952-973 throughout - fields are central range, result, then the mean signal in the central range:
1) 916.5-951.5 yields 0.062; 6.98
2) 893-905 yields 0.096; 6.32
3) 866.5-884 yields -0.060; 6.97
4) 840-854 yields -0.014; 6.29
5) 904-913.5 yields 0.160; 6.07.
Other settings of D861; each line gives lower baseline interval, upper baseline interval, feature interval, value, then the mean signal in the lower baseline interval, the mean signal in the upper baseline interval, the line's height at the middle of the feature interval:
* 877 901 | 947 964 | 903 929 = 2.3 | 6.57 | 7.53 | 6.96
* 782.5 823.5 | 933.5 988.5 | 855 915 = 1.7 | 5.72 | 7.76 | 6.78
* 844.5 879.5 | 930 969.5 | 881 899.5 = 1.3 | 6.71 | 7.43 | 6.94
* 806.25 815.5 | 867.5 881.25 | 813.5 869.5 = 1.1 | 5.74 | 7.02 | 6.36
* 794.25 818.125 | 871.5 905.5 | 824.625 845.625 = 0.0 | 5.72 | 6.63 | 6.04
